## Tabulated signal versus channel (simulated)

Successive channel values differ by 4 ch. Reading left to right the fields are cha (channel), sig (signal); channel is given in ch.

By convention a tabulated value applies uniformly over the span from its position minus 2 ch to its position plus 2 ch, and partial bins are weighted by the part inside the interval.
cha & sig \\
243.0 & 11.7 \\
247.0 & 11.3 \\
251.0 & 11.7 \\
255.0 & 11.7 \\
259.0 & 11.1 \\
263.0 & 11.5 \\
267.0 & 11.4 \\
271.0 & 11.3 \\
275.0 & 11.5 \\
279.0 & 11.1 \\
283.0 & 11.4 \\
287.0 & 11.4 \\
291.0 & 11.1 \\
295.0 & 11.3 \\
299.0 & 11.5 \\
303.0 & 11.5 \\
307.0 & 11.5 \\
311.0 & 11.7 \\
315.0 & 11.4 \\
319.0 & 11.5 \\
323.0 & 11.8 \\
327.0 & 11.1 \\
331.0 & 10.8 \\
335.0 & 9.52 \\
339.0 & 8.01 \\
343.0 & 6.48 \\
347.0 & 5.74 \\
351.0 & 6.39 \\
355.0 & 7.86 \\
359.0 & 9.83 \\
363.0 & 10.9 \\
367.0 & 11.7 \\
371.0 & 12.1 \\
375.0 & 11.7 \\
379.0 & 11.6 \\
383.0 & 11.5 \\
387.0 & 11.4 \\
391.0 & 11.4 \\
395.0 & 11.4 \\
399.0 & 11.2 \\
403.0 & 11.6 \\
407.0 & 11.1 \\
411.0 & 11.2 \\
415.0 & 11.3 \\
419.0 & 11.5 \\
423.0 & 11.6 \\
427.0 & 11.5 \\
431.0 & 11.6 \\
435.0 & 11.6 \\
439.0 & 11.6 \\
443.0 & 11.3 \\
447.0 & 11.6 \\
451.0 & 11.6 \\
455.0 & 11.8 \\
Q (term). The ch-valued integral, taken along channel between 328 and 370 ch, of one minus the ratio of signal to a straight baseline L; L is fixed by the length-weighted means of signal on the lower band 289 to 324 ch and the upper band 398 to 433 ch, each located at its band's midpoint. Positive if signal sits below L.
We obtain 9.5 ch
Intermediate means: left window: 11.5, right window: 11.4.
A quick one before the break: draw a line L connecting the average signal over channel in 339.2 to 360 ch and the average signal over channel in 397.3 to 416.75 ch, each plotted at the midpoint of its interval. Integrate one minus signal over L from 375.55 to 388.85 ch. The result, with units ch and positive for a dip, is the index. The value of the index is -2.8 ch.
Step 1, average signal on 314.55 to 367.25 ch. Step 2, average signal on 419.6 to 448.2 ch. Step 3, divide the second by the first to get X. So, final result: 1.23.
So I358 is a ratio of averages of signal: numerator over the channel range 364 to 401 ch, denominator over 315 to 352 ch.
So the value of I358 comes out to 1.25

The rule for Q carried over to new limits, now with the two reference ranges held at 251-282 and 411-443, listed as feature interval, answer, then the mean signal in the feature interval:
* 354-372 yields 1.4 ch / 10.5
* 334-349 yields 5.4 ch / 7.3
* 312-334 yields 0.3 ch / 11.3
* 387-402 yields 0.1 ch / 11.4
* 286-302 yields 0.1 ch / 11.3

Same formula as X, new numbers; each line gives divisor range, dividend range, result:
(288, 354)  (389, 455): 1.14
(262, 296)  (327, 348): 0.75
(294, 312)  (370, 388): 1.01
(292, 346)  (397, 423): 1.08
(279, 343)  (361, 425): 1.05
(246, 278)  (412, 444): 1.01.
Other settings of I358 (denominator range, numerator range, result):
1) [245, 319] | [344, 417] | 0.92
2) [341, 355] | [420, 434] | 1.80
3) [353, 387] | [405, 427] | 1.04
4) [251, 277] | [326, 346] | 0.78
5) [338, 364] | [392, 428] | 1.46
